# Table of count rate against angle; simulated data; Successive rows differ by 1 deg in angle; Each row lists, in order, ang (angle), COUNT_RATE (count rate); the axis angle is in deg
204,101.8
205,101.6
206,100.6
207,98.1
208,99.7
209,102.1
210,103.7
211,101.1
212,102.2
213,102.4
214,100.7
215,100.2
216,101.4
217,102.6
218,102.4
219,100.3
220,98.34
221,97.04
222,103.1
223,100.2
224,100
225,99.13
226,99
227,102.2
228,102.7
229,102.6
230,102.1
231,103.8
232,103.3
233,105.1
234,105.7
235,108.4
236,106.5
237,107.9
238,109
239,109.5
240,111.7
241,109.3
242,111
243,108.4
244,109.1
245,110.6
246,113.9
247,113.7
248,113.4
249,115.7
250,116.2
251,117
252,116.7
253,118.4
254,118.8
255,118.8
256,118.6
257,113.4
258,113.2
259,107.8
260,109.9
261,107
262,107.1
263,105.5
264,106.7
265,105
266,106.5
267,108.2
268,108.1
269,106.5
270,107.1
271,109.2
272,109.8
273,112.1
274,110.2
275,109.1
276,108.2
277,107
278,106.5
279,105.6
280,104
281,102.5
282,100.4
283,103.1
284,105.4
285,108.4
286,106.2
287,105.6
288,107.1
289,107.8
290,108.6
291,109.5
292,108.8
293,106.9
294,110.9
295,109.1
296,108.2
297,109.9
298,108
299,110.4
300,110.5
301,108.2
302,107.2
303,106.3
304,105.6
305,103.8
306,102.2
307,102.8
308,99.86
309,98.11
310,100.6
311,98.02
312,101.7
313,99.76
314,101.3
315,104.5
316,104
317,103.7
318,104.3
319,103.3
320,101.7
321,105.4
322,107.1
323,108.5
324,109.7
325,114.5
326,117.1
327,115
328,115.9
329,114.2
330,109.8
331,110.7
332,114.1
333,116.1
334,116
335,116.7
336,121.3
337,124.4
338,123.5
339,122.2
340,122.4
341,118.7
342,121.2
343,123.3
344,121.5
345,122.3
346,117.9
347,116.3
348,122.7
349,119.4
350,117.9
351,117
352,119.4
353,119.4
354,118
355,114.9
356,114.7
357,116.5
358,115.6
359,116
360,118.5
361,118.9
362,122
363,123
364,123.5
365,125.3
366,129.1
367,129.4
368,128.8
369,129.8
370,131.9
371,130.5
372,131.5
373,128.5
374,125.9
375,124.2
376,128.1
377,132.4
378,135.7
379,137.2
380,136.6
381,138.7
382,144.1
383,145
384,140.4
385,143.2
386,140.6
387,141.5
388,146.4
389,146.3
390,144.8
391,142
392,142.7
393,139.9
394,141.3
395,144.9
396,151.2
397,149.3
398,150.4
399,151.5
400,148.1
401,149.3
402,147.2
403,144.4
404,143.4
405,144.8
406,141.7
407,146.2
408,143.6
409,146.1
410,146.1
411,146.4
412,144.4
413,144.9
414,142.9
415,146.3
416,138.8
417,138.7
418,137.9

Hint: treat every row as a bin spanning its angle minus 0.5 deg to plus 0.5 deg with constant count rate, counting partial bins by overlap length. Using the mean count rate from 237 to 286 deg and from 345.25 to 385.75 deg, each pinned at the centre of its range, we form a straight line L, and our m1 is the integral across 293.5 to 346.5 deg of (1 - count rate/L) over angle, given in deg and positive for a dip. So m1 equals 3.9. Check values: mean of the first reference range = 110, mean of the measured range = 110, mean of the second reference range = 126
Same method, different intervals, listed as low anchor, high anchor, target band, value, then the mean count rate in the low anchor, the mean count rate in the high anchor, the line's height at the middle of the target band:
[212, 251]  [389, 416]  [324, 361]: 3.8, 106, 145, 131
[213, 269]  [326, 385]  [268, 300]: 1.7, 107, 123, 113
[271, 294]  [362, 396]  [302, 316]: 1.6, 107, 136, 115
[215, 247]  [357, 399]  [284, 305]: 1.7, 105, 135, 118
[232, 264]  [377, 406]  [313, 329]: 2.5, 111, 144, 128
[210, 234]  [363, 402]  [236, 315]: 3.6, 102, 138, 114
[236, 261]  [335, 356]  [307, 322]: 2.0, 113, 120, 118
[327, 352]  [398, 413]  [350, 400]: 0.4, 119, 146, 133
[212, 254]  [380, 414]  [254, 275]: 0.7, 106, 145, 114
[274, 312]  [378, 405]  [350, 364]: 1.3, 106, 144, 131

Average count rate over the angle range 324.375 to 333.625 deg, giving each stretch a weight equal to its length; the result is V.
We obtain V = 114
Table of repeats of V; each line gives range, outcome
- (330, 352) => 119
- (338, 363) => 119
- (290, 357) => 112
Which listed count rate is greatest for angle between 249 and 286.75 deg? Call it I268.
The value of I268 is 118.8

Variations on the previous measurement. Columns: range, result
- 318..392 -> 146.4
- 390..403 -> 151.5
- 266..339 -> 124.4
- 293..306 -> 110.9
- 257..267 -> 113.4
